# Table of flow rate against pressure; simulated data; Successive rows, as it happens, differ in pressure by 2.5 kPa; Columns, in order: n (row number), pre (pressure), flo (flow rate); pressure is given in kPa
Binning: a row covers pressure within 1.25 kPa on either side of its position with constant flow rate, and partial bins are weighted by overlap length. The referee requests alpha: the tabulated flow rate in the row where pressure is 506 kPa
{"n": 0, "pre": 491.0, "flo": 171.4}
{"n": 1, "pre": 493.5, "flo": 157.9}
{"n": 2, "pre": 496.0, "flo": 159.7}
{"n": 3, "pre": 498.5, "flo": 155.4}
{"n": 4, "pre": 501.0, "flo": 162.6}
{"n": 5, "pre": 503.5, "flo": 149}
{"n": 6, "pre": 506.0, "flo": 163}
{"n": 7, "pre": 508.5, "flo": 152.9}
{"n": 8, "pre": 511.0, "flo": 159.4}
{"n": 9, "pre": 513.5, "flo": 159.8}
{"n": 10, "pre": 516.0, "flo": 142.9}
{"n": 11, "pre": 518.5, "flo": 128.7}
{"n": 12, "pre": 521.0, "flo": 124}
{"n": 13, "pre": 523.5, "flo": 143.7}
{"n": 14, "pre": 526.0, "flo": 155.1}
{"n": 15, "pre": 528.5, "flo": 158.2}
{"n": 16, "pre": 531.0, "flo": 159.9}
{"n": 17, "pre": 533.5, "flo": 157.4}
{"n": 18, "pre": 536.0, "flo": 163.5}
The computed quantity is 163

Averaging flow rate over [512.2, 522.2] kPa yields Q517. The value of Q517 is 139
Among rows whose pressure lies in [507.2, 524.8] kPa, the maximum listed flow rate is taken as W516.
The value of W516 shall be 159.8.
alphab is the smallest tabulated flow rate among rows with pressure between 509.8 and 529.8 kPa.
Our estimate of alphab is 124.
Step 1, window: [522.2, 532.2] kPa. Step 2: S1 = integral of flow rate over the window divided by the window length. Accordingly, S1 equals 154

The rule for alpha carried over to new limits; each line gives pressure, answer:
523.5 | 143.7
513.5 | 159.8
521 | 124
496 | 159.7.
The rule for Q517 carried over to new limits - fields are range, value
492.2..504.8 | 157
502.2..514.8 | 157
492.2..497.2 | 159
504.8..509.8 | 158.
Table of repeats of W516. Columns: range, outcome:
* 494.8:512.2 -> 163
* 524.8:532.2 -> 159.9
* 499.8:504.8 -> 162.6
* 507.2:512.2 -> 159.4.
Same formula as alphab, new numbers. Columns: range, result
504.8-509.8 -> 152.9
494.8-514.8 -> 149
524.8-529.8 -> 155.1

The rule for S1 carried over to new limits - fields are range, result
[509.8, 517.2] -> 154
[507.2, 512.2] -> 156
